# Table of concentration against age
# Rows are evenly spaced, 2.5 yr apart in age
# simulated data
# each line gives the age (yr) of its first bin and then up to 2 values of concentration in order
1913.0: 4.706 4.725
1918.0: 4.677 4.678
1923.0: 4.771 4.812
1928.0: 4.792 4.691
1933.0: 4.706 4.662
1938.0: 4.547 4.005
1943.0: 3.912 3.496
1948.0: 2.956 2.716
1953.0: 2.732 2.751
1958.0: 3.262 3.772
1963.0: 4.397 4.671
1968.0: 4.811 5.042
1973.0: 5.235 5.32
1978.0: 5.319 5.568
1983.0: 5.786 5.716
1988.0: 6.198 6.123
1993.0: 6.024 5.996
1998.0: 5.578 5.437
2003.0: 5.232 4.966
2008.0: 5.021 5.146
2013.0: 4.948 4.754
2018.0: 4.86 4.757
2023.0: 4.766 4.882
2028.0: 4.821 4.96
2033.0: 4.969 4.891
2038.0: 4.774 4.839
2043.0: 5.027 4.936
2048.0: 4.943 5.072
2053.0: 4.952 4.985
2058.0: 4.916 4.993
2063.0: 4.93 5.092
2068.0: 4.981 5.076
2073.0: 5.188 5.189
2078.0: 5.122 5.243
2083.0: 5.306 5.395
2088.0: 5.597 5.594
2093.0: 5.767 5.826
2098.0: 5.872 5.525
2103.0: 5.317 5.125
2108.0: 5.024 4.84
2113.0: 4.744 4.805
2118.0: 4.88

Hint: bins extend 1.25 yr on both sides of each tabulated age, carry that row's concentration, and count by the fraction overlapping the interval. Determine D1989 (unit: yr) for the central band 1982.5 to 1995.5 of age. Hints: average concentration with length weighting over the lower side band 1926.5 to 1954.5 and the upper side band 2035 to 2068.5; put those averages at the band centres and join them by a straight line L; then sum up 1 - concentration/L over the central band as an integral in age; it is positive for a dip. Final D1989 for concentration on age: -4.8 yr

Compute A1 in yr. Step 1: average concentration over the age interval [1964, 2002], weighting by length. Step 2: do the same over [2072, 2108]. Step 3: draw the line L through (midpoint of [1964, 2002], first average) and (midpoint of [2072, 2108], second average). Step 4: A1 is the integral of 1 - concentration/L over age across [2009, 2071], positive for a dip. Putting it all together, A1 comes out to 6.1 yr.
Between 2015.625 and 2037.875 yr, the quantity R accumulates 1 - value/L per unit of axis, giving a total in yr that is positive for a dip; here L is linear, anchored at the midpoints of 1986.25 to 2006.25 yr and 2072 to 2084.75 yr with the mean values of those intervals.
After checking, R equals 2.7 yr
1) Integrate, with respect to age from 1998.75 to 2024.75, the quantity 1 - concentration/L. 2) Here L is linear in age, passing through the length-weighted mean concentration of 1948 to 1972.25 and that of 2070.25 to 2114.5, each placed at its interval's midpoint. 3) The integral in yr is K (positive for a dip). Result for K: -3.7 yr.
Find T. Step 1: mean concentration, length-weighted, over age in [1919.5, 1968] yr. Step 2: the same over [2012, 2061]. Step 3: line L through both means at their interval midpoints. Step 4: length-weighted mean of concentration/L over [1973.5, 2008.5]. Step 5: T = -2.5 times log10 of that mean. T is -0.24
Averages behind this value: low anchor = 4.03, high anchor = 4.9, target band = 5.6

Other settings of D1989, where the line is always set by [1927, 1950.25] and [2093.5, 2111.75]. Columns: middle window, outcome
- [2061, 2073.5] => 0.2 yr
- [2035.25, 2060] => 0.1 yr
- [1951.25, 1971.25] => 2.0 yr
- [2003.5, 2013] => -0.8 yr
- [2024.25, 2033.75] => -0.2 yr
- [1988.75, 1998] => -2.9 yr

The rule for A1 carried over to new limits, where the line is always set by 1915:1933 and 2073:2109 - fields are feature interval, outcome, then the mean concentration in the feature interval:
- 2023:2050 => 1.51 yr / 4.9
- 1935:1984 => 6.55 yr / 4.23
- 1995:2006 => -0.85 yr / 5.44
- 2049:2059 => 0.54 yr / 4.98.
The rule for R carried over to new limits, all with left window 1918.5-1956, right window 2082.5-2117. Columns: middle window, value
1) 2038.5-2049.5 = -0.1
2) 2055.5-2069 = 0.2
